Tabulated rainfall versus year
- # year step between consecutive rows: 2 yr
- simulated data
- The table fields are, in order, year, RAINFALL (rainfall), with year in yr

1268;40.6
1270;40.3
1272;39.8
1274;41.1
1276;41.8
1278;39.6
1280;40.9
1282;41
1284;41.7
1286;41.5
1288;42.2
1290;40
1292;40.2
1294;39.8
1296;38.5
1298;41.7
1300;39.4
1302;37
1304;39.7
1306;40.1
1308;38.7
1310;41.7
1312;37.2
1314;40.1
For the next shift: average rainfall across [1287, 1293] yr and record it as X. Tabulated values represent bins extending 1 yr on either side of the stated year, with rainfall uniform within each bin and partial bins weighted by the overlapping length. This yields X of 40.8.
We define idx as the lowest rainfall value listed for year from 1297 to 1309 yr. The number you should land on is 37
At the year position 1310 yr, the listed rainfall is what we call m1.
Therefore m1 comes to 41.7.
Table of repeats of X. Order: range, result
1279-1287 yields 41.3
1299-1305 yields 38.7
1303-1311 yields 40.1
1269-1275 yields 40.4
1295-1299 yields 40.1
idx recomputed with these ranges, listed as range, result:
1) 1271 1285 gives 39.6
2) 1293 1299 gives 38.5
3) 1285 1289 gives 41.5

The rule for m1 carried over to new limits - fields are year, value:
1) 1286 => 41.5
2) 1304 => 39.7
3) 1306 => 40.1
